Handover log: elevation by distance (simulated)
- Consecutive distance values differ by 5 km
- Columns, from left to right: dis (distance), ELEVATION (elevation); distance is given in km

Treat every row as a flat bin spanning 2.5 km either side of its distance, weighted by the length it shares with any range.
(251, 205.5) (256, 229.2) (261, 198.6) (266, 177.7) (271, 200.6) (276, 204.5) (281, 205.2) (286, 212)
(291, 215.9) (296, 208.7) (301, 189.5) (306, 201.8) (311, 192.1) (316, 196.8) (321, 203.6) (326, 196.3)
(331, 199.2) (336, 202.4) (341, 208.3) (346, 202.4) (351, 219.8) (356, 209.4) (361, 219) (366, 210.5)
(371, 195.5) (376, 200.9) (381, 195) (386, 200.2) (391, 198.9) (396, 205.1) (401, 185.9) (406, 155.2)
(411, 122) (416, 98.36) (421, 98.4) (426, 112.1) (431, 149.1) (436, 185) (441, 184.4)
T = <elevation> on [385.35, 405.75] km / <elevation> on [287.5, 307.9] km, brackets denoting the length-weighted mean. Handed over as 0.94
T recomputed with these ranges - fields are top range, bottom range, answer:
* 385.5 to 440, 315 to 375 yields 0.75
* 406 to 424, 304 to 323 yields 0.57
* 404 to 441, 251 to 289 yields 0.66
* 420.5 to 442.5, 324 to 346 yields 0.74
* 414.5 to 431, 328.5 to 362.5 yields 0.53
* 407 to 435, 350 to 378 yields 0.58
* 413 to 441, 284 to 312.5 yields 0.66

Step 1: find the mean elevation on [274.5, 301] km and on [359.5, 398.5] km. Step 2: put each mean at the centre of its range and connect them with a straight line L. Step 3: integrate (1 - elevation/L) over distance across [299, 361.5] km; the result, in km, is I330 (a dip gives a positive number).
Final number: 0.8 km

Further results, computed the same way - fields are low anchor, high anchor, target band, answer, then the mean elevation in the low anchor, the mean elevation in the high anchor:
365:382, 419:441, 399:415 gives 1.8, 200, 142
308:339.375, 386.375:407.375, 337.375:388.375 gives -3.2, 199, 189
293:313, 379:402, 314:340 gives -0.2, 199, 198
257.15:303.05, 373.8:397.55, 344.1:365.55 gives -1.3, 202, 200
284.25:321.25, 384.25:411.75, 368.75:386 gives -1.1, 202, 181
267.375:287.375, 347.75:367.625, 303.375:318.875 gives 0.8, 204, 214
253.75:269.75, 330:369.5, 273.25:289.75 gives -0.4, 201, 209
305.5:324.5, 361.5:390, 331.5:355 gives -0.9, 198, 202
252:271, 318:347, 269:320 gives -0.2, 202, 202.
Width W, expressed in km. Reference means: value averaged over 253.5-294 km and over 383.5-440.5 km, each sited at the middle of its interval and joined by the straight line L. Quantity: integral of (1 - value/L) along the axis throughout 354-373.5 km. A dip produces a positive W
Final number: -3.9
